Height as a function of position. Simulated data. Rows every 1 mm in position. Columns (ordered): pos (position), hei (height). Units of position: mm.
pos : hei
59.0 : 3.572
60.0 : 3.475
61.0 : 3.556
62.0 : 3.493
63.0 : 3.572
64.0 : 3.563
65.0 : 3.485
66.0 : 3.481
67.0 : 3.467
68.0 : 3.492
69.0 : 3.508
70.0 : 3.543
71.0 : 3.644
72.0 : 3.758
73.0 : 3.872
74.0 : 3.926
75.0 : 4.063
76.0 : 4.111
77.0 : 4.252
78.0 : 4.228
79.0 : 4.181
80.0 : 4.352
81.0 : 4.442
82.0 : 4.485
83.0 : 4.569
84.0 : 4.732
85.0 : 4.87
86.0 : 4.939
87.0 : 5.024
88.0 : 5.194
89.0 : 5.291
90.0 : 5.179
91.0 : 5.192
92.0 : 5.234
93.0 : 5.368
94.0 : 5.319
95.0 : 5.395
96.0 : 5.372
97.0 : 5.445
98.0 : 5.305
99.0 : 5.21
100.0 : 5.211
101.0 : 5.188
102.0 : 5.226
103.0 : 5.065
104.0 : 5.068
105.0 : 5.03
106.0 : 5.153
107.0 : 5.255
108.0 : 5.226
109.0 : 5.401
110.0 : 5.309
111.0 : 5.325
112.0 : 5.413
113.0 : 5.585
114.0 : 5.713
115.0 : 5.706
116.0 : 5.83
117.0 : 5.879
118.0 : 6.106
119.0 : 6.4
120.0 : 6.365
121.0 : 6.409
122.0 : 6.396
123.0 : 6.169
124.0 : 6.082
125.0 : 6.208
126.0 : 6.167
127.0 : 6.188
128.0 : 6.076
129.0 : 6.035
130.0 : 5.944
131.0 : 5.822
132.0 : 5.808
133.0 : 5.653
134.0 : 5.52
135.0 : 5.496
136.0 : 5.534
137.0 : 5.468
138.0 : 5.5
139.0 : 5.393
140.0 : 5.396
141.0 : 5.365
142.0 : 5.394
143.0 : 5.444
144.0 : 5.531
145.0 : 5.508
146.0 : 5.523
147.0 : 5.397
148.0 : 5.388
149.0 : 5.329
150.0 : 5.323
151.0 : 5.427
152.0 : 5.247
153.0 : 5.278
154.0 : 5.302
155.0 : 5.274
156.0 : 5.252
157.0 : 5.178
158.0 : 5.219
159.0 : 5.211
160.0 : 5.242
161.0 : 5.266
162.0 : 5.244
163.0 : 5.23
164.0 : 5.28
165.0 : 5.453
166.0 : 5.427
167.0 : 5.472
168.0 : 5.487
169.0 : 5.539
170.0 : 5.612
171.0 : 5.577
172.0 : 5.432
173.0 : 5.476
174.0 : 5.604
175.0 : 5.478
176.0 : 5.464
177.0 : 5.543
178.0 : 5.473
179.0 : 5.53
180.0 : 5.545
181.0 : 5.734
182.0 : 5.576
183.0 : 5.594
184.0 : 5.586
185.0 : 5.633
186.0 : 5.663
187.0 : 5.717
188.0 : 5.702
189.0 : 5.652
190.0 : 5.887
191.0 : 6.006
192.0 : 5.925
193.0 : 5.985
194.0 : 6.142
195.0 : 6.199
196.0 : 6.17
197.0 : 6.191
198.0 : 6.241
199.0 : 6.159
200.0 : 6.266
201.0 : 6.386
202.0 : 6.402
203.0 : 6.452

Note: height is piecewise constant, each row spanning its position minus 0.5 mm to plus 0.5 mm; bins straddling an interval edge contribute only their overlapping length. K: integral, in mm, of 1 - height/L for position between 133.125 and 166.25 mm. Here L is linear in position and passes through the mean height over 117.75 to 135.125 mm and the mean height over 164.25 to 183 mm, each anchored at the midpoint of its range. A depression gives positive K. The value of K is 2.4 mm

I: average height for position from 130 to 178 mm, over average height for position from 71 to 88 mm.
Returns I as 1.24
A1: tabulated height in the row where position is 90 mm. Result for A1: 5.179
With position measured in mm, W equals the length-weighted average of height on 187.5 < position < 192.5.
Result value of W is 5.83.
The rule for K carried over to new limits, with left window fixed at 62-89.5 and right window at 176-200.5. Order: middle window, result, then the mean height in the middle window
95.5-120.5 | -4.6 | 5.47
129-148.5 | -1.8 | 5.54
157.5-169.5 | 0.3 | 5.34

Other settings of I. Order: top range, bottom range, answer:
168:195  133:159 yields 1.05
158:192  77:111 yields 1.10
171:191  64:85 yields 1.40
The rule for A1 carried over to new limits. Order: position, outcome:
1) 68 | 3.492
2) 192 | 5.925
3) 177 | 5.543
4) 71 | 3.644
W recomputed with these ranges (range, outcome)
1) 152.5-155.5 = 5.28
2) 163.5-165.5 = 5.37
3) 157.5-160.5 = 5.22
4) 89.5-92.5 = 5.2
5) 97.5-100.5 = 5.24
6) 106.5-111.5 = 5.3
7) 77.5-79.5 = 4.2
